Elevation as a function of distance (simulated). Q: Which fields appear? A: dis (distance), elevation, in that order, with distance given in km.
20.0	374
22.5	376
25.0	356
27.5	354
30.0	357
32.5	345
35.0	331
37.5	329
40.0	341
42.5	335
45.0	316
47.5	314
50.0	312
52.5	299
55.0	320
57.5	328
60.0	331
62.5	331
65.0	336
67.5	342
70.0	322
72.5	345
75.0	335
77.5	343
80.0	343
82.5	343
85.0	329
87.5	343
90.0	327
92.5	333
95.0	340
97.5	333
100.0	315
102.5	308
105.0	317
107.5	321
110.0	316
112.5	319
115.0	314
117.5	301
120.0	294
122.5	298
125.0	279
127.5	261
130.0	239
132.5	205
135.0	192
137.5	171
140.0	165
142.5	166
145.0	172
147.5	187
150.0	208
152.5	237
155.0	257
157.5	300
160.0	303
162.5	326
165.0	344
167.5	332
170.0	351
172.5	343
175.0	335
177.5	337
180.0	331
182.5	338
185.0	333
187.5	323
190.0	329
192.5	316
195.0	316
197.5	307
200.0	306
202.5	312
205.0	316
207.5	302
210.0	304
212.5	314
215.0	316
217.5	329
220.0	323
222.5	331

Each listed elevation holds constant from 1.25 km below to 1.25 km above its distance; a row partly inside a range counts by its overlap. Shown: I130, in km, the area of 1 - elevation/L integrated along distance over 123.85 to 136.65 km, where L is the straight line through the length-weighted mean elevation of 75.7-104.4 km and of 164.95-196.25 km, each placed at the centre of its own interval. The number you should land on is 3.8 km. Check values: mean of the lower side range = 332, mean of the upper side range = 332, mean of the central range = 233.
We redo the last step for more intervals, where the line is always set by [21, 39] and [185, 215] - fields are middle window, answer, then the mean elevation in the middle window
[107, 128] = 1.9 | 301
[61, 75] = 0.3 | 335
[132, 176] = 9.2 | 256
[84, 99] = 0.1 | 334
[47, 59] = 1.0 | 315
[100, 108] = 0.5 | 315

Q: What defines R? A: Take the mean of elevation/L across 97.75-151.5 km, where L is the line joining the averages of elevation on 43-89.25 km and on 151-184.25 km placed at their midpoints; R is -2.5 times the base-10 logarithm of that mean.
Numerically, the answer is 0.252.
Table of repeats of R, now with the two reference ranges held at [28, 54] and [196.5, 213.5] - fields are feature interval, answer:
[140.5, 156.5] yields 0.472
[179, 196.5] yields -0.053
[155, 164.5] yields 0.030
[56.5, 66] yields -0.018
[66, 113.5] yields -0.025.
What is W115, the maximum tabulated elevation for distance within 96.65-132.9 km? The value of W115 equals 333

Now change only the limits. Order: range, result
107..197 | 351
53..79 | 345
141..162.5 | 326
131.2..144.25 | 205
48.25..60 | 331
